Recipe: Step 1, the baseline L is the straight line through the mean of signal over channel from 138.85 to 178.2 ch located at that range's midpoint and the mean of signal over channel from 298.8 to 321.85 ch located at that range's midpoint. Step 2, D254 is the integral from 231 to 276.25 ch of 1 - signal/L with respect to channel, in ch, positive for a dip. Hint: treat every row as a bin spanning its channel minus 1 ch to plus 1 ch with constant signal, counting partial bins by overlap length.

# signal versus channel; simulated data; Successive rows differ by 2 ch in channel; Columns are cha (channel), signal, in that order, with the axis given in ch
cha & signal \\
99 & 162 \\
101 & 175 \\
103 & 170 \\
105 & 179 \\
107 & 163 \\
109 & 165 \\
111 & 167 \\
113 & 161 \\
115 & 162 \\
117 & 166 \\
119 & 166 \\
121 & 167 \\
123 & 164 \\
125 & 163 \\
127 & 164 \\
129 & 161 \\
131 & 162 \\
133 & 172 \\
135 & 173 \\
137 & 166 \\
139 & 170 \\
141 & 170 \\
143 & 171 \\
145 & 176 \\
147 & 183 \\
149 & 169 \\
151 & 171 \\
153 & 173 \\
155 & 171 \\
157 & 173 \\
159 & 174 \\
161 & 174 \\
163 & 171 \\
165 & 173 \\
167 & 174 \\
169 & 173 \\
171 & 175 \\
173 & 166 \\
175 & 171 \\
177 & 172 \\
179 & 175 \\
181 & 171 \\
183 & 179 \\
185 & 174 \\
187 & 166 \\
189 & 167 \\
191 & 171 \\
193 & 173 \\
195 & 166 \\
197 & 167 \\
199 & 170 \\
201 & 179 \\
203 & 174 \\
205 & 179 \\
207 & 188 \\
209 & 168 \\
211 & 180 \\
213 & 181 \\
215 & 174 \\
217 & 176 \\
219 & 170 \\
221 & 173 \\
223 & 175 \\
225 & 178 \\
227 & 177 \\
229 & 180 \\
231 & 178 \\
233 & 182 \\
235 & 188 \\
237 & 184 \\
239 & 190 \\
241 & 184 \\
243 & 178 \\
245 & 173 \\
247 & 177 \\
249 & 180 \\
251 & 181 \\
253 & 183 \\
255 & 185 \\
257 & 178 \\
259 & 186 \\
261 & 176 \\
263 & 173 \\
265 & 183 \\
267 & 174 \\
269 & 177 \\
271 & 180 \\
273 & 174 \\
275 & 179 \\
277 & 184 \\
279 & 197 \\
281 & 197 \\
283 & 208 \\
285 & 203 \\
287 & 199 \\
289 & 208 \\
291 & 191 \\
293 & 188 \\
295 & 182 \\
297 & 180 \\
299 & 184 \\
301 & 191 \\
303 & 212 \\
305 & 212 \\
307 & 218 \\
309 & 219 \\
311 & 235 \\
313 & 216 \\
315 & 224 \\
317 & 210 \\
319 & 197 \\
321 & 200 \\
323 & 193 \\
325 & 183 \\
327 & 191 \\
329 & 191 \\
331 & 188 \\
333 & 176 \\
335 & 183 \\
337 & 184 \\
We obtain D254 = 3.7 ch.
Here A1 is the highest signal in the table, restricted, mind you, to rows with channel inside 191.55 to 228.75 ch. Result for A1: 188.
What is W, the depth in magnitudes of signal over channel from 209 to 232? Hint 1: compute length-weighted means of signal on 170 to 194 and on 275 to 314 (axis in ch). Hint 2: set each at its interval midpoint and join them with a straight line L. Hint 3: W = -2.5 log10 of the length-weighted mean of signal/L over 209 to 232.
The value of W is 0.033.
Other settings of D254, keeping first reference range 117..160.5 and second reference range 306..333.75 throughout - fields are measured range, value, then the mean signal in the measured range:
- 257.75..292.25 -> 1.3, 188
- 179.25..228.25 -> 2.0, 174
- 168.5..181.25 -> 0.3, 172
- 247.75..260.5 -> 0.6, 182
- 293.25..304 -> 0.5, 190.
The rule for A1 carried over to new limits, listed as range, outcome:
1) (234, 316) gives 235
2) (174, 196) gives 179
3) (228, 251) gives 190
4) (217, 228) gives 178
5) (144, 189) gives 183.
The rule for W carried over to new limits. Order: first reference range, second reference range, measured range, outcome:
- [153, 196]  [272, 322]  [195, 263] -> 0.04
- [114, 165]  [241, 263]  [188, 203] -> 0.02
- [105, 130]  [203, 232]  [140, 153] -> -0.03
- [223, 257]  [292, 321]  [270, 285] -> 0.03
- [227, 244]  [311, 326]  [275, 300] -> 0.02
